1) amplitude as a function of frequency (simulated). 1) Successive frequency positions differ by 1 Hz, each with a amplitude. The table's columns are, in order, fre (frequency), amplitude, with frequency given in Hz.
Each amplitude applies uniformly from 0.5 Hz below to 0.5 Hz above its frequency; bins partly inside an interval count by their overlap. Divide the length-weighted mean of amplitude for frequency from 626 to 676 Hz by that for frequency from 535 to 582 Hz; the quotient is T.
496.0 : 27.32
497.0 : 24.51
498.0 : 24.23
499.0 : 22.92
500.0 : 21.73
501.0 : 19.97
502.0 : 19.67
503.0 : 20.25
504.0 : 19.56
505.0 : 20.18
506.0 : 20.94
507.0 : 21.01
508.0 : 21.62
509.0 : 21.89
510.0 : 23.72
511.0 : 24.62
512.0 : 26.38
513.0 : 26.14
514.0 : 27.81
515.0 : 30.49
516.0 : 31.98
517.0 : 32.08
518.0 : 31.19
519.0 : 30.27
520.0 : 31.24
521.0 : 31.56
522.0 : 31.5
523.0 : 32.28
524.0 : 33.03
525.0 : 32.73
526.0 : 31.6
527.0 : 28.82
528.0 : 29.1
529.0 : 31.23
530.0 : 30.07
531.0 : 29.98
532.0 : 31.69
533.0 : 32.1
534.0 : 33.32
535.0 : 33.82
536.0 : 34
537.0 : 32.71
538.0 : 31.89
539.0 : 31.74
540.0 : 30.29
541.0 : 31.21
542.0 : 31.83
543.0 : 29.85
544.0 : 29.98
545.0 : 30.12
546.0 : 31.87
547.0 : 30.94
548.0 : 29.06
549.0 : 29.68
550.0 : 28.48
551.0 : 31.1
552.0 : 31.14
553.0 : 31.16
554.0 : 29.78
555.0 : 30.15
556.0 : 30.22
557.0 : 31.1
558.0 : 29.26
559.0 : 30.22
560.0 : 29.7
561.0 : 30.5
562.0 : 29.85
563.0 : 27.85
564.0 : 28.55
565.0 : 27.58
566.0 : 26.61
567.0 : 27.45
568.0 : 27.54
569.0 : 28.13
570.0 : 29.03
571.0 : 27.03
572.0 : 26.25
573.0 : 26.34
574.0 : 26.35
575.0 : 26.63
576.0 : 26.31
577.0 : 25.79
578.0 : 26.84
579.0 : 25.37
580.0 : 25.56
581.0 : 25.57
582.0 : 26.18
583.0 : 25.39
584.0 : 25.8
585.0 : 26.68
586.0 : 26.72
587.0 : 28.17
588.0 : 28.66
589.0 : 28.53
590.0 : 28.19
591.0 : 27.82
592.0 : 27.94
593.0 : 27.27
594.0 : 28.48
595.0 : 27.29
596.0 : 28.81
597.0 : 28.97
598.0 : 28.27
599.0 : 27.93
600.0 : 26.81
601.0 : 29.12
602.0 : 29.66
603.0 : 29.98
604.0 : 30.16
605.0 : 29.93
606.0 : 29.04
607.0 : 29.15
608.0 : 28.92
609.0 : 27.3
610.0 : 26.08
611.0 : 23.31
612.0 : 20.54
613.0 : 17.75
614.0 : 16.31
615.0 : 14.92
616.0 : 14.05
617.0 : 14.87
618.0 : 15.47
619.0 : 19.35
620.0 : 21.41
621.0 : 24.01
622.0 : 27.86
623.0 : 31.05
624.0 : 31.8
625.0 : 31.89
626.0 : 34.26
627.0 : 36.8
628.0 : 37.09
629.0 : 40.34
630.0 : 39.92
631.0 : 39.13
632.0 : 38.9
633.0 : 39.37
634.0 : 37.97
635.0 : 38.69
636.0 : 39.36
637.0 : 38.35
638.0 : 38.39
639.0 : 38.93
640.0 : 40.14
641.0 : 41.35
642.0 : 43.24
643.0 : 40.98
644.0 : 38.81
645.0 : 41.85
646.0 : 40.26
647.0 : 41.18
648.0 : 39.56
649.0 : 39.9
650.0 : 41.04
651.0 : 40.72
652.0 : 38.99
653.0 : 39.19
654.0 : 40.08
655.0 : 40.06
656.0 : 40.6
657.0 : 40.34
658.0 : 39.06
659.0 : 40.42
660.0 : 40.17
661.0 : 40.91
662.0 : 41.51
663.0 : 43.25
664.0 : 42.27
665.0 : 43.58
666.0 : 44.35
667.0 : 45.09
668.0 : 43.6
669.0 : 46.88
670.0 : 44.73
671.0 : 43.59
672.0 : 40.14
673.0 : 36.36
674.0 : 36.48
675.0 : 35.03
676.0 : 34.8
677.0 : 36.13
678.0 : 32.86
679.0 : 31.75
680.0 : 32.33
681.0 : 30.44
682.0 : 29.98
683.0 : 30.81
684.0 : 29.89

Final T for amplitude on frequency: 1.38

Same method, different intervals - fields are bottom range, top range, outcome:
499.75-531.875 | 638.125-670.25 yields 1.52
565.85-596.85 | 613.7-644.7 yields 1.20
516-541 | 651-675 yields 1.31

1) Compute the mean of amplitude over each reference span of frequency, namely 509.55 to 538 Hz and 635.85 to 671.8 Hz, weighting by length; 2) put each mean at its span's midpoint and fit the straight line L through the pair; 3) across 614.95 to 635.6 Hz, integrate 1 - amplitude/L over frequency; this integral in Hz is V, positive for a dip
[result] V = 4.6 Hz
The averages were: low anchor 30.6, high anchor 41.2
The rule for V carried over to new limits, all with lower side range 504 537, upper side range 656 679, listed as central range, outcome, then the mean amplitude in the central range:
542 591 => 6.1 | 28.3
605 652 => 6.3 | 32.5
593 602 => 1.7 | 28.2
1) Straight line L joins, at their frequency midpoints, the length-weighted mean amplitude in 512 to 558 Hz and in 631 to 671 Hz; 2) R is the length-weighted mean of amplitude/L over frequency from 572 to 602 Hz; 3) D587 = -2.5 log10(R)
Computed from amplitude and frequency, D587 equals 0.29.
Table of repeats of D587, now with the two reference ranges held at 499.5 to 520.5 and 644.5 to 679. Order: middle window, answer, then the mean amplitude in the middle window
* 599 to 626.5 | 0.37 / 25.1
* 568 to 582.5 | 0.19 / 26.6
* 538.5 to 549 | -0.09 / 30.6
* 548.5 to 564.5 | -0.01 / 29.9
